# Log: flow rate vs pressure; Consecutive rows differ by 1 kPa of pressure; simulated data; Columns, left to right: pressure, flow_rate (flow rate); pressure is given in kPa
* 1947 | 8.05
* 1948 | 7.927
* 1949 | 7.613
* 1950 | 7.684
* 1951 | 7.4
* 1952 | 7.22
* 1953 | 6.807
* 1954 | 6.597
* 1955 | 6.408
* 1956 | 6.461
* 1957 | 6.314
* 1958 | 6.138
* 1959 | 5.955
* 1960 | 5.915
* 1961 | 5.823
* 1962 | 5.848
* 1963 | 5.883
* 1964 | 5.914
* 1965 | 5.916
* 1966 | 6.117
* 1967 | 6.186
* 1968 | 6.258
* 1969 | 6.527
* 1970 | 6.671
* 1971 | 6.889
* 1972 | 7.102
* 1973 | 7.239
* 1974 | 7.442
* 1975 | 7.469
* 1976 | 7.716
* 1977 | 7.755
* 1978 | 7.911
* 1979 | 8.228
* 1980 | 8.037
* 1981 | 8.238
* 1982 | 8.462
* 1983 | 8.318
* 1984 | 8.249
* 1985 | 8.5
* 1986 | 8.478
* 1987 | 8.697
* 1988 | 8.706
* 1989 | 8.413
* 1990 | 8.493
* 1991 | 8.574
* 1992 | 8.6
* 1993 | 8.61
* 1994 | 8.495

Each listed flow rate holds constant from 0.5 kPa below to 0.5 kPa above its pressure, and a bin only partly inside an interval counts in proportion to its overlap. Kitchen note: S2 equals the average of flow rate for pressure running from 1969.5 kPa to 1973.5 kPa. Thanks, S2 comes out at 6.98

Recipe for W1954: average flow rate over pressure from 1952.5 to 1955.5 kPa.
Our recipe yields 6.6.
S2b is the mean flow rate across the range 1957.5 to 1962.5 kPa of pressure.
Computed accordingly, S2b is 5.94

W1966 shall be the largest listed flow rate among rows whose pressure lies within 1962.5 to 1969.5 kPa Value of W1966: 6.527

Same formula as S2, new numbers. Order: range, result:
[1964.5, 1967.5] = 6.07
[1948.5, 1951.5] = 7.57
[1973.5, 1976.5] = 7.54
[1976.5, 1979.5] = 7.96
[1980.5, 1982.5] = 8.35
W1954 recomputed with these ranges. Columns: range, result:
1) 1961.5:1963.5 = 5.87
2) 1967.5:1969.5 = 6.39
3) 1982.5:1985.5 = 8.36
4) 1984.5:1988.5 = 8.6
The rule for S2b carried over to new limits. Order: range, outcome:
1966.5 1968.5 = 6.22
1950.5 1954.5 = 7.01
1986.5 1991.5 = 8.58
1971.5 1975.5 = 7.31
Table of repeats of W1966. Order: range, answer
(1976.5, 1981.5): 8.238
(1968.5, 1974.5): 7.442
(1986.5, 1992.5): 8.706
